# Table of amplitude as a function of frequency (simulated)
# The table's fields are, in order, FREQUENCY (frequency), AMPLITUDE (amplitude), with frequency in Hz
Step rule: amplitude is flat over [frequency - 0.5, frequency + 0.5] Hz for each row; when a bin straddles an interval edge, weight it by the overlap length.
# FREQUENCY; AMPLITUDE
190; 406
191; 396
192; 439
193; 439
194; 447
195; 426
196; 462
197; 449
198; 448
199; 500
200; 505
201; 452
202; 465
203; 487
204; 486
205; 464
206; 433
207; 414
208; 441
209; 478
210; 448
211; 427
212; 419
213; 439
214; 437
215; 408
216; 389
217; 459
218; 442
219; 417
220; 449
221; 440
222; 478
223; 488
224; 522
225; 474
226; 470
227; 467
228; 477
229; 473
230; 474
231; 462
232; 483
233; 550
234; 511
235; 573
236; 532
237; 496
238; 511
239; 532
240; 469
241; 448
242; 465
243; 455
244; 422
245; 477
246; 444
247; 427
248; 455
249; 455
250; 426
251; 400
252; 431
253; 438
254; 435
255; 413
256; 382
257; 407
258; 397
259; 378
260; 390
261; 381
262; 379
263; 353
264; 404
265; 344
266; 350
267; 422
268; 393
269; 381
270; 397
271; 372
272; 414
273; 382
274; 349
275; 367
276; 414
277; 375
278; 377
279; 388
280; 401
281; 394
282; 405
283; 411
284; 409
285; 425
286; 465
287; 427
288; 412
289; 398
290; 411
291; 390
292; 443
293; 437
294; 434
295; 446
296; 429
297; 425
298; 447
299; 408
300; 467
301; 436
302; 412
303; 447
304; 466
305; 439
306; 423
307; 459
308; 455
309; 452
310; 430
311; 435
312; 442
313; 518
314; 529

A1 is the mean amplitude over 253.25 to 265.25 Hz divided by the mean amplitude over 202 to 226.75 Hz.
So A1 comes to 0.87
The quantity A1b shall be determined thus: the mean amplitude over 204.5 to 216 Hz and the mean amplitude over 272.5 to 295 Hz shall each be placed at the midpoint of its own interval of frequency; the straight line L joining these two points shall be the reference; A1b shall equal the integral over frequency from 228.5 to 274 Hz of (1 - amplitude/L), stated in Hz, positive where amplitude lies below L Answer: -1.6 Hz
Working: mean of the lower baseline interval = 435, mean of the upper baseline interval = 406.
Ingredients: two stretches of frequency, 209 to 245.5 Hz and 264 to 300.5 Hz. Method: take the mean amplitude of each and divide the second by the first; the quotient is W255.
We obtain 0.87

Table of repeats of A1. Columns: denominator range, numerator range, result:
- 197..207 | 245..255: 0.93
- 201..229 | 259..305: 0.90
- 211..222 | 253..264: 0.91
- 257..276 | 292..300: 1.14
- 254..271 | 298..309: 1.14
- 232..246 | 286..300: 0.87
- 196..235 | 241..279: 0.87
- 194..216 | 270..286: 0.88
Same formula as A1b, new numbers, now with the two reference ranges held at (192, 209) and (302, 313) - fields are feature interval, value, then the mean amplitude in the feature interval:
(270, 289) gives 2.1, 399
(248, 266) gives 2.0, 401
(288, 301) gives 0.6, 428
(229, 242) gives -1.3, 501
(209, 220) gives 0.6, 432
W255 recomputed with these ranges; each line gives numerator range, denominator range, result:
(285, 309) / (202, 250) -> 0.93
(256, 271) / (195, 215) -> 0.85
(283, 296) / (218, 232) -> 0.91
